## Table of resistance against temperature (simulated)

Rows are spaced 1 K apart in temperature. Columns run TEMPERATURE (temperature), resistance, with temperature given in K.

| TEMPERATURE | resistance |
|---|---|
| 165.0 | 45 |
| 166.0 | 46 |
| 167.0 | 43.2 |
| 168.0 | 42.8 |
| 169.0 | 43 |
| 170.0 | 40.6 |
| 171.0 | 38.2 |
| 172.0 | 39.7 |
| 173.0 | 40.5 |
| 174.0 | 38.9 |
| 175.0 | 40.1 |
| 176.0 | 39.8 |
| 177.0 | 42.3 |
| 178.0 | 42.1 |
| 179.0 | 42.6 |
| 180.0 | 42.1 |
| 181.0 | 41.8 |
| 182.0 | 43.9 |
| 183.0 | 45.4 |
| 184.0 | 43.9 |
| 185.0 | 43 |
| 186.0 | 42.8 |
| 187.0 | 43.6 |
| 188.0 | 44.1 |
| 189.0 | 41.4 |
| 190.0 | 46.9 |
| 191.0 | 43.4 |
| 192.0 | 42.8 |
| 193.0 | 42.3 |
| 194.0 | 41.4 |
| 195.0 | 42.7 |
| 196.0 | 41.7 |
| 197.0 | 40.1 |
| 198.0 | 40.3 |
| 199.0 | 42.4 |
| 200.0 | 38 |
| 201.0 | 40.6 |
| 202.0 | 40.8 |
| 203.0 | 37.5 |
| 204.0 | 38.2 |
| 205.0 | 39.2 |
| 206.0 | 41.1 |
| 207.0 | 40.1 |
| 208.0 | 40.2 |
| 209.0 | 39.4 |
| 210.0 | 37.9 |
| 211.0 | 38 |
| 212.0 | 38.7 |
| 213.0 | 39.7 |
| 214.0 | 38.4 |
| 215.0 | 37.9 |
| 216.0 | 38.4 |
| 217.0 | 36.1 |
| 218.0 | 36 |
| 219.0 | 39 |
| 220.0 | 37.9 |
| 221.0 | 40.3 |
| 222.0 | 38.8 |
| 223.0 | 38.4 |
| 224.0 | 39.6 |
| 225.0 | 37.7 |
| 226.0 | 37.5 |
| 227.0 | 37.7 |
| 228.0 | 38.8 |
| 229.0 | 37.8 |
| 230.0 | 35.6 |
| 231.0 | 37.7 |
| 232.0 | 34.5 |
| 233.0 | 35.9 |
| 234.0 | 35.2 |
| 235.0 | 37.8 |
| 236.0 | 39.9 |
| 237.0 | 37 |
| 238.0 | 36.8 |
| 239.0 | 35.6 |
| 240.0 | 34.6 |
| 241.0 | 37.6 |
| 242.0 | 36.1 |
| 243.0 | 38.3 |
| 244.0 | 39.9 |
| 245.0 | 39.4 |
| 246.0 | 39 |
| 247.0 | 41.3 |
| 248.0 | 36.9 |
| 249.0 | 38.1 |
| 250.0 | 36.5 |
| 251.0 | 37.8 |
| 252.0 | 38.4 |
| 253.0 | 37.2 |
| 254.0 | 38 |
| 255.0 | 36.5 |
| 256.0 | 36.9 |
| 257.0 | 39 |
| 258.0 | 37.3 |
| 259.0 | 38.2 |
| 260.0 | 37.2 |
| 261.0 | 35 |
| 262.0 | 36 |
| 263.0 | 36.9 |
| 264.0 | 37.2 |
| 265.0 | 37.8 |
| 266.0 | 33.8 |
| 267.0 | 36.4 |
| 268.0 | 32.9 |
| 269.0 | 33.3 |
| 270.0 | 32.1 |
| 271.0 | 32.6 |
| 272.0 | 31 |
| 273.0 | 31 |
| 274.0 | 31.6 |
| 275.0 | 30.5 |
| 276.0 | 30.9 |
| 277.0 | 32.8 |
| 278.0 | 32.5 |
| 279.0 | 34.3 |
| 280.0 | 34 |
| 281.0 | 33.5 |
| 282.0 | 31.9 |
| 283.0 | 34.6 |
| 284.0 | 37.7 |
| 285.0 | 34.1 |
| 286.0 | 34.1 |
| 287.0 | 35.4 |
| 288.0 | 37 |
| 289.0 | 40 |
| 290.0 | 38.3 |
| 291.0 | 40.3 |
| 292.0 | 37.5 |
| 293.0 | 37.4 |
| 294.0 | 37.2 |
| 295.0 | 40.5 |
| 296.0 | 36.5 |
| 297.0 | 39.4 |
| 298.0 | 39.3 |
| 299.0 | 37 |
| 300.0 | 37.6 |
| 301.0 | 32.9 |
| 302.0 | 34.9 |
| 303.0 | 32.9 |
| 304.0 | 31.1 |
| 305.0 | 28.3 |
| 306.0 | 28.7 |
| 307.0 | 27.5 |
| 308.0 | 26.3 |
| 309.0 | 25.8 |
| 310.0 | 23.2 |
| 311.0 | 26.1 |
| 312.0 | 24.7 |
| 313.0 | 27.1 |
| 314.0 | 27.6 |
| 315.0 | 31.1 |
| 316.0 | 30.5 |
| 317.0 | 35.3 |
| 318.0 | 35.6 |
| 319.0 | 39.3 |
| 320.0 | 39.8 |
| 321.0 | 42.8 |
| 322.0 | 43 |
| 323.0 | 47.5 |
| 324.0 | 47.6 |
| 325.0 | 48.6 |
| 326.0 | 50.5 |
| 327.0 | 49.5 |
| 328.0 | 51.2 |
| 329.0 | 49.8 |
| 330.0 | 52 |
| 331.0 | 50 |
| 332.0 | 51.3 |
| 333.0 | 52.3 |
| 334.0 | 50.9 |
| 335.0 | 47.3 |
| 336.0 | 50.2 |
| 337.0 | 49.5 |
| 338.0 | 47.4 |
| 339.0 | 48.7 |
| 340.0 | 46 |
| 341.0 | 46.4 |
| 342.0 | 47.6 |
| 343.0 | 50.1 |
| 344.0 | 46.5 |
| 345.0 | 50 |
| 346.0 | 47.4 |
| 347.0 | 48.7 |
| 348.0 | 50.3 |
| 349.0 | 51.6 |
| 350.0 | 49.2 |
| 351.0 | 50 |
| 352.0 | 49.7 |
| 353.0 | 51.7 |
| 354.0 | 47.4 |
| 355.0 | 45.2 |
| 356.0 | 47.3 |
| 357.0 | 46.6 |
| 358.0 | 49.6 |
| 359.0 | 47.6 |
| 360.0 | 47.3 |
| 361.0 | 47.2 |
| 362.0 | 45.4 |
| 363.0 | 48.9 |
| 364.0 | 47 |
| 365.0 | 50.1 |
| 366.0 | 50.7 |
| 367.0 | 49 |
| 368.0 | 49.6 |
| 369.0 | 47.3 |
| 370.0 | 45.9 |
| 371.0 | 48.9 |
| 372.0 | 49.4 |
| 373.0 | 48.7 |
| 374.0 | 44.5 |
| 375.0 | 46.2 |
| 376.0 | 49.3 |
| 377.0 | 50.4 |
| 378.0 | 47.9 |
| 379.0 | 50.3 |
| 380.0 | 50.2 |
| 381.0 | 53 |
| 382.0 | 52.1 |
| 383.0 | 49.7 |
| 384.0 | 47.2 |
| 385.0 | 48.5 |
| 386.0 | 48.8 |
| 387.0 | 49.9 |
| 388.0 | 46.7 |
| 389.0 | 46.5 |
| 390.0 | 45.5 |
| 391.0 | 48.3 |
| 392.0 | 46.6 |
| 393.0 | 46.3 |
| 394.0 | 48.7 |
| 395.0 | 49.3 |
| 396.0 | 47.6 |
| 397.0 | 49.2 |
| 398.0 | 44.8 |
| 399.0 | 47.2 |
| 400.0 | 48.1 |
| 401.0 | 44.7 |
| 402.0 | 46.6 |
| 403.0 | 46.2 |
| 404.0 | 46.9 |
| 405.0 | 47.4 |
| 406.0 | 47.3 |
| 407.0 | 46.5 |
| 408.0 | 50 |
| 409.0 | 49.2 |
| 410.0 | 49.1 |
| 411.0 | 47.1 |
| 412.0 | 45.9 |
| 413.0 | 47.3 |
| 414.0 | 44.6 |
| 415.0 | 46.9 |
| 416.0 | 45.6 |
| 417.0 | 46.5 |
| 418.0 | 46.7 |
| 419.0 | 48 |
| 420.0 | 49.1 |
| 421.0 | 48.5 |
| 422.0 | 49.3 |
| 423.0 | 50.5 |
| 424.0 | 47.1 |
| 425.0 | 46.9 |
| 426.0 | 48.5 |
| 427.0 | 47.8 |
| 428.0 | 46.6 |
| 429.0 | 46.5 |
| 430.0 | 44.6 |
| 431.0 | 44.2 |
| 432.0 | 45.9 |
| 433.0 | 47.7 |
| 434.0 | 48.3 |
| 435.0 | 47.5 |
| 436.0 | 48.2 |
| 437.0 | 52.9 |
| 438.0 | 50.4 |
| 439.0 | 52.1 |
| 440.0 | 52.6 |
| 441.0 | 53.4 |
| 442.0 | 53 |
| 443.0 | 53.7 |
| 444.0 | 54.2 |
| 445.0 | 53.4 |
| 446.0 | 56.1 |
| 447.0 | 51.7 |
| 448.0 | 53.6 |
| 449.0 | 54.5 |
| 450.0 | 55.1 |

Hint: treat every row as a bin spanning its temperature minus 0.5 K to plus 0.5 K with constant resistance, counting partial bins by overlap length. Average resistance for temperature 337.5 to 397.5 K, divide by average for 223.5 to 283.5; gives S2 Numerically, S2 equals 1.3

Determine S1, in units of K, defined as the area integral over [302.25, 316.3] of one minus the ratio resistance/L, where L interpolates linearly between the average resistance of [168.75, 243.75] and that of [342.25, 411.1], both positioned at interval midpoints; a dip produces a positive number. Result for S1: 5.3 K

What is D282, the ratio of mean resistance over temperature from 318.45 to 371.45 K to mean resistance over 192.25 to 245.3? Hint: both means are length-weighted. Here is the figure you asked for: 1.3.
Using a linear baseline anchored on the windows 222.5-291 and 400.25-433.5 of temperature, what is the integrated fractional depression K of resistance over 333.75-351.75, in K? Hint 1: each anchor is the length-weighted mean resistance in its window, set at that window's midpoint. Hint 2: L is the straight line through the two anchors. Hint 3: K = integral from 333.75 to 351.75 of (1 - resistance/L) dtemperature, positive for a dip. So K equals -2.86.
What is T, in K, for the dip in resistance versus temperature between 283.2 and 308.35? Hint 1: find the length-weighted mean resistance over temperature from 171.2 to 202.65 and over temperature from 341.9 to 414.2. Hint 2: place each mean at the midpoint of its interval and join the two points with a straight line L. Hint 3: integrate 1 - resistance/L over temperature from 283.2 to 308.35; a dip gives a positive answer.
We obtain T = 5.6 K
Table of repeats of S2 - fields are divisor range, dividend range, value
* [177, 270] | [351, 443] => 1.24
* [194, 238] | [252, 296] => 0.92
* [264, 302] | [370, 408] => 1.37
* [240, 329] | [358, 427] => 1.33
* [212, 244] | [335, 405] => 1.28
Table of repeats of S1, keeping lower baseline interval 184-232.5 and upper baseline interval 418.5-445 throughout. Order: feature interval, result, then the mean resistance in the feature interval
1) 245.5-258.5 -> 1.15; 37.9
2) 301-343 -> 4.23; 40.2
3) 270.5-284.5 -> 3.25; 32.8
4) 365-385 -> -0.92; 49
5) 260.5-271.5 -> 1.90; 34.9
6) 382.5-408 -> 0.13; 47.4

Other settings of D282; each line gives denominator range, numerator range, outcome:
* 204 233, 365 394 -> 1.27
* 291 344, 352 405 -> 1.20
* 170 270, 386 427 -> 1.22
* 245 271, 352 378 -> 1.31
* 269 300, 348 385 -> 1.38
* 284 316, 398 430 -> 1.42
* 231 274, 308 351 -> 1.19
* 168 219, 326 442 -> 1.19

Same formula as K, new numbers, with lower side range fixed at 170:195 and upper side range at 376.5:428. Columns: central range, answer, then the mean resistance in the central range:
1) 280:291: 2.2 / 35.8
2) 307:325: 4.6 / 34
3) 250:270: 3.5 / 36.5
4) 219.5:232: 1.5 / 38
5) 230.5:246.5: 2.4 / 37.2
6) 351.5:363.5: -0.3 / 47.8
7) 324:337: -1.2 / 50.2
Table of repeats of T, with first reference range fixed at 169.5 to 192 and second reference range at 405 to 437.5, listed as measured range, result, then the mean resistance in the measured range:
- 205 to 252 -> 5.7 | 38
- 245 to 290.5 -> 8.8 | 35.5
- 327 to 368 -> -2.7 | 48.9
